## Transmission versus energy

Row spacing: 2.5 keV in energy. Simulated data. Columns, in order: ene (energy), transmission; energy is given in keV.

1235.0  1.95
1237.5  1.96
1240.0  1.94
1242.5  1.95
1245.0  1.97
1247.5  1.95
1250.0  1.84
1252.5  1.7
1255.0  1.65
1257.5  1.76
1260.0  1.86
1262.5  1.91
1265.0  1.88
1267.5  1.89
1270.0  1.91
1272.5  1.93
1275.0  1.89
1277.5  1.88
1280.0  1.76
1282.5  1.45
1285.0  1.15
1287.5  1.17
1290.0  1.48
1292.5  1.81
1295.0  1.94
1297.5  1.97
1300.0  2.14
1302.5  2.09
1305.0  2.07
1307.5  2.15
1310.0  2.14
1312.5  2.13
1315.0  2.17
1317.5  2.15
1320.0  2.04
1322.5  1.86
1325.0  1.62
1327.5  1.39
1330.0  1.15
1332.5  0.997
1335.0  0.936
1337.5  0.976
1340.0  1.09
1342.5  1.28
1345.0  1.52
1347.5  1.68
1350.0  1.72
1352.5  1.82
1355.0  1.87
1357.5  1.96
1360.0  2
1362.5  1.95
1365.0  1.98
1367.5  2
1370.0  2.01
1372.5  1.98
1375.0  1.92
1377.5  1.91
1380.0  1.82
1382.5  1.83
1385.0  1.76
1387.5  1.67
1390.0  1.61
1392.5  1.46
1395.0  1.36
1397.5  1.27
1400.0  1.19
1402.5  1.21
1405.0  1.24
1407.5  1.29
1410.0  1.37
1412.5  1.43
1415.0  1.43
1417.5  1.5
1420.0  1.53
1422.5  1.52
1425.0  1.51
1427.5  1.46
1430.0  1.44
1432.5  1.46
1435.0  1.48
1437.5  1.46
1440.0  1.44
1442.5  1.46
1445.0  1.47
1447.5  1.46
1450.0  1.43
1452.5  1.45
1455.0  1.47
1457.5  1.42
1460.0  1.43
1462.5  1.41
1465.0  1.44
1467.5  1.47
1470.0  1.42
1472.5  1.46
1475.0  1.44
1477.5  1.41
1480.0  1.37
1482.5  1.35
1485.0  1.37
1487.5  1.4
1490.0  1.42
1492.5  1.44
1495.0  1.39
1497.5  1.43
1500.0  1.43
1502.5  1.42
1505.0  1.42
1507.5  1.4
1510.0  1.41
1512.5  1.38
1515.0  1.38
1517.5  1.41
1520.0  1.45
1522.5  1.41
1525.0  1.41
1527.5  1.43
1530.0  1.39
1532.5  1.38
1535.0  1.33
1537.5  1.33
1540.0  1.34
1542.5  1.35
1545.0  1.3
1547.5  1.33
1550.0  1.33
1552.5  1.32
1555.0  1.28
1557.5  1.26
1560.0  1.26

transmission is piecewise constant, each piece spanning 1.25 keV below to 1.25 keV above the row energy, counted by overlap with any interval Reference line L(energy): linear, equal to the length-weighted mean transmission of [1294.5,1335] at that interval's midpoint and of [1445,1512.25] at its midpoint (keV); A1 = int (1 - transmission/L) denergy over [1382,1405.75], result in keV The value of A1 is 2.8 keV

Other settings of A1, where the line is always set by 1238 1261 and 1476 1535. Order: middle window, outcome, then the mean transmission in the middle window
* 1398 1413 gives 2.8 keV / 1.28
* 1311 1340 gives 2.6 keV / 1.57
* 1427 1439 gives 0.5 keV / 1.46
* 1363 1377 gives -2.8 keV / 1.97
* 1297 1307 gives -1.8 keV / 2.08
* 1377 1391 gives -1.3 keV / 1.76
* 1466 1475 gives 0.1 keV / 1.45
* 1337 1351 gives 2.4 keV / 1.39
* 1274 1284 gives 0.4 keV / 1.73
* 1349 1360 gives -1.3 keV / 1.86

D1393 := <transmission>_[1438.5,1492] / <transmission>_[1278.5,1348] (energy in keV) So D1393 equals 0.9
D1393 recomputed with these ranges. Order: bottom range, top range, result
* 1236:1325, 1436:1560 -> 0.75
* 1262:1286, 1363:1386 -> 1.08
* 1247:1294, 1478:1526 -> 0.81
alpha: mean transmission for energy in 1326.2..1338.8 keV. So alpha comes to 1.09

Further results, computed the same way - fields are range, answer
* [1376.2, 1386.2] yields 1.83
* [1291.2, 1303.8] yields 1.99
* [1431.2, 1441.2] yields 1.46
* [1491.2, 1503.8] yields 1.42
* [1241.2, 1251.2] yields 1.93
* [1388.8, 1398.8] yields 1.42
